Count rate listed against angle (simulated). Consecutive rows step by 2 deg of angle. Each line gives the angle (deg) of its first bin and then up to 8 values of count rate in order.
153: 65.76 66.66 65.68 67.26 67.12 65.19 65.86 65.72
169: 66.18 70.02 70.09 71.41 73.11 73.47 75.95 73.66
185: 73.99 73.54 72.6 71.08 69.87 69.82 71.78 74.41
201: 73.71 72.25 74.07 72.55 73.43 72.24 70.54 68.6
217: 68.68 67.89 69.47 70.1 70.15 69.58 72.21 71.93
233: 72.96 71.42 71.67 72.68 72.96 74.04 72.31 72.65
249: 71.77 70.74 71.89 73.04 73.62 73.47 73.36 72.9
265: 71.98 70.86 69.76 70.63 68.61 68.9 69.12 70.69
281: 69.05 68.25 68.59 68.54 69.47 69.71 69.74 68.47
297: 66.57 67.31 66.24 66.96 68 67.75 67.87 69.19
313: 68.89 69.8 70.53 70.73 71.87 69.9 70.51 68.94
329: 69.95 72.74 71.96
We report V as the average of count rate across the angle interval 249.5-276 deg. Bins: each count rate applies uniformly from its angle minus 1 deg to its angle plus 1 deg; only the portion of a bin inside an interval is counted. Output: 71.5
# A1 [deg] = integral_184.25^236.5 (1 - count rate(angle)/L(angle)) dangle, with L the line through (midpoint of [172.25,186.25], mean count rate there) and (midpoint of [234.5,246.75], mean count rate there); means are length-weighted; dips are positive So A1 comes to 0.99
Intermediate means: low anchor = 73.2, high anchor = 72.6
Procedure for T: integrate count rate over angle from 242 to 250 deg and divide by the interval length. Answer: 72.7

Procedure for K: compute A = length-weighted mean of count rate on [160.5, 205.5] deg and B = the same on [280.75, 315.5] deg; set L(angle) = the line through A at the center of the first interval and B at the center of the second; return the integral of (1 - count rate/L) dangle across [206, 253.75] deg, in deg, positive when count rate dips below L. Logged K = -0.9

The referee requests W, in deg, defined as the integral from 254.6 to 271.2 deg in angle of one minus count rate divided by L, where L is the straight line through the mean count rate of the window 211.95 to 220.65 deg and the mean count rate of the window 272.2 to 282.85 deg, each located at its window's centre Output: -0.7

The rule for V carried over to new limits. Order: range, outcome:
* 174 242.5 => 71.9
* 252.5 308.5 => 69.7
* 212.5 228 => 69.3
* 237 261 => 72.6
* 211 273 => 71.4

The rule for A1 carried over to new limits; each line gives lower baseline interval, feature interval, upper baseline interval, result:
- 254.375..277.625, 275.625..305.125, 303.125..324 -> 0.8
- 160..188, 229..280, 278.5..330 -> -1.7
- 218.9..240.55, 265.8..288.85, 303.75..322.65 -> 0.2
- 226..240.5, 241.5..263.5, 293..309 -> -0.7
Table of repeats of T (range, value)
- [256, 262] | 73.5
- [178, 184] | 74.4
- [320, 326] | 70.8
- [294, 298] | 67.5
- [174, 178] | 72.3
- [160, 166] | 66.1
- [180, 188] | 74.3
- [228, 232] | 72.1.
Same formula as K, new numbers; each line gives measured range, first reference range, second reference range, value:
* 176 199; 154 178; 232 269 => -1.2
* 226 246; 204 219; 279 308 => -0.5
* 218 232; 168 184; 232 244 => 0.4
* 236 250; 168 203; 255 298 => -0.3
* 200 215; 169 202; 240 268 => 0.0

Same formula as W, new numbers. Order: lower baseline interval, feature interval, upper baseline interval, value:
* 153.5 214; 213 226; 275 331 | 0.18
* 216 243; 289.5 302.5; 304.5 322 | 0.33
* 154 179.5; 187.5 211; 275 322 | -1.37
